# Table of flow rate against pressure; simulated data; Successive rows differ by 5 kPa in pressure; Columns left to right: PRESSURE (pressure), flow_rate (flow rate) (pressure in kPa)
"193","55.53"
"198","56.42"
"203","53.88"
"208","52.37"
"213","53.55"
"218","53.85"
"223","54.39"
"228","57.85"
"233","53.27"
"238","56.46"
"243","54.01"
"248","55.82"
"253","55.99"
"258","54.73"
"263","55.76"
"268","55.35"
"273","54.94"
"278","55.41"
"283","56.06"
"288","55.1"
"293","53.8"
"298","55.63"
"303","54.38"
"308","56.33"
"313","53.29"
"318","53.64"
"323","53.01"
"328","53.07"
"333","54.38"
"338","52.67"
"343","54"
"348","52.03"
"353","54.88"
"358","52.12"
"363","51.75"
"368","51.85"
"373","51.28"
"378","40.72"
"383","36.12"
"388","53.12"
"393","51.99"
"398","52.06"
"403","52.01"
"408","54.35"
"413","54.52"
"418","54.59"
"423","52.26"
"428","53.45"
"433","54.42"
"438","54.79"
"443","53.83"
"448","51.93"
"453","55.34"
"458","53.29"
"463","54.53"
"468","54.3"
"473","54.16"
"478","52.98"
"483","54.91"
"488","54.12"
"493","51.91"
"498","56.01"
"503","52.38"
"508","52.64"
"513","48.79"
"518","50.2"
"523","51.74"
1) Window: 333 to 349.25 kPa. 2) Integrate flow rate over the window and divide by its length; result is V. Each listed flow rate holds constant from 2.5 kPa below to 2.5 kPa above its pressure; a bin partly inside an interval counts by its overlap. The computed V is 53.2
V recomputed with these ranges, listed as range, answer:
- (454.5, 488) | 54.1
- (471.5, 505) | 53.8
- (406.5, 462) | 53.9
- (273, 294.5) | 55.1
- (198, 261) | 54.8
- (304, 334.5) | 54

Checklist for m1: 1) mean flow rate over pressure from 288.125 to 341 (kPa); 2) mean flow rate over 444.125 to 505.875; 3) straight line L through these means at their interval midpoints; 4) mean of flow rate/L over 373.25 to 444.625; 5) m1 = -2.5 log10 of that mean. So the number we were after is 0.055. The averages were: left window 54.1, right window 53.8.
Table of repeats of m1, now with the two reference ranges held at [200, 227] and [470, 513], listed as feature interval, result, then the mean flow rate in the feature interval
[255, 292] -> -0.03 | 55.3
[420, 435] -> 0.00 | 53.4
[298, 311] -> -0.03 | 55.3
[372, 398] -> 0.14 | 46.9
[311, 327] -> 0.01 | 53.3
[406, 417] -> -0.02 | 54.5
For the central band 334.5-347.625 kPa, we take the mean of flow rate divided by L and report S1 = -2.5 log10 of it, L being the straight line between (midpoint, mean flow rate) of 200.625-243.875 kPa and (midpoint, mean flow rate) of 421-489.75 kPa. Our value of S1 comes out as 0.02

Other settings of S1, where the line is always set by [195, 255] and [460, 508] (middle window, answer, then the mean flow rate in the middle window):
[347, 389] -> 0.11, 49.1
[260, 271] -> -0.02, 55.5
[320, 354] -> 0.02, 53.4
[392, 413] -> 0.03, 52.9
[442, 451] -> 0.02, 52.9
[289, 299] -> 0.00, 54.6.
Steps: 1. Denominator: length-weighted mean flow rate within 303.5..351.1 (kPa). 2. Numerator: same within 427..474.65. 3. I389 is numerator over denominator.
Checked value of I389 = 1.01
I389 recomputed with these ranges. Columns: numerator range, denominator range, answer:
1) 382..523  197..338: 0.97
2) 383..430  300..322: 0.96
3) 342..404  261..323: 0.91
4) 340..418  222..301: 0.92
